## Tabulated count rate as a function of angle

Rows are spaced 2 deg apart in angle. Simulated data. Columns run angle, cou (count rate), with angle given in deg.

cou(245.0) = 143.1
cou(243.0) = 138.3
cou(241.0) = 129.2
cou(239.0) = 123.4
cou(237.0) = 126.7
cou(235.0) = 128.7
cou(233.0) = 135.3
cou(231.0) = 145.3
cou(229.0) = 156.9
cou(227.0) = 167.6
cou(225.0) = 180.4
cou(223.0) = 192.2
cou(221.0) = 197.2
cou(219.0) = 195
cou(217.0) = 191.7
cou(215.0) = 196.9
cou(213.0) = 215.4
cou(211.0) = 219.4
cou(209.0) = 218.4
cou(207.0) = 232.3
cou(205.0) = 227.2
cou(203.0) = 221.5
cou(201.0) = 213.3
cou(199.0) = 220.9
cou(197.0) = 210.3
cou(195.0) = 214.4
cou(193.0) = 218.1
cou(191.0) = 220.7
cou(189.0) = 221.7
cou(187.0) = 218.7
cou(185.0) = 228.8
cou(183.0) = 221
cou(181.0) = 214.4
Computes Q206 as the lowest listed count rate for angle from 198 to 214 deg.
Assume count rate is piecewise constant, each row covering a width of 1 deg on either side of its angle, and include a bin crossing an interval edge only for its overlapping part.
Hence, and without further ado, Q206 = 213.3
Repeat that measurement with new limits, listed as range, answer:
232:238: 126.7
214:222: 191.7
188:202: 210.3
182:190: 218.7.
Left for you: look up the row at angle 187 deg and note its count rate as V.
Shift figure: 218.7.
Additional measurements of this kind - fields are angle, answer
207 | 232.3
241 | 129.2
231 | 145.3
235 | 128.7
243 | 138.3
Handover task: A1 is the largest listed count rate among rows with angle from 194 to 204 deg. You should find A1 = 221.5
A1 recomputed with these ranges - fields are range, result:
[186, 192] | 221.7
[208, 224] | 219.4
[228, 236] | 156.9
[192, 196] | 218.1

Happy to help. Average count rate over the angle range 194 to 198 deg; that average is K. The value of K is 212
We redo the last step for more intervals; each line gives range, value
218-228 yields 186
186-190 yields 220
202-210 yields 225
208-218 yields 208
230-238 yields 134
